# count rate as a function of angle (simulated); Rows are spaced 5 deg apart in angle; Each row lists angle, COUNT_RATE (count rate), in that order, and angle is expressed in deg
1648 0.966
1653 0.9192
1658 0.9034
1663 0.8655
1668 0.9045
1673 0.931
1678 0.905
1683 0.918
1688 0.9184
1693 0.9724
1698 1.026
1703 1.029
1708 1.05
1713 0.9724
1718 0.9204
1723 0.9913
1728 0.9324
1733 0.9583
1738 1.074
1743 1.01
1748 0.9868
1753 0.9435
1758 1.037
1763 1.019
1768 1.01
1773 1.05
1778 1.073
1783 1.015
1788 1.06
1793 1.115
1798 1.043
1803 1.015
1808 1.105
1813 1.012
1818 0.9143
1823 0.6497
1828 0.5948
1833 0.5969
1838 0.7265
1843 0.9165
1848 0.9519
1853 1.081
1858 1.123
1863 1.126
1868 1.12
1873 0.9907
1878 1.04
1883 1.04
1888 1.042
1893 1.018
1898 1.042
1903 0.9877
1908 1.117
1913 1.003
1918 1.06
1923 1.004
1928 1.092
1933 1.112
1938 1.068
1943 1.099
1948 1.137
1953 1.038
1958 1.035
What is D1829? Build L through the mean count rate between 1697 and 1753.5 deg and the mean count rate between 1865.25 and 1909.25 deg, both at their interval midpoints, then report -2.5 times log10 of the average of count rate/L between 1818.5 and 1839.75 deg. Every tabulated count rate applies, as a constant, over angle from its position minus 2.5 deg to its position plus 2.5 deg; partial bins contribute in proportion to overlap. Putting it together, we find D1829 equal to 0.470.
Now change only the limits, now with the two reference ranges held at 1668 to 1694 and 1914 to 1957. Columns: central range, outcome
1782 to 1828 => 0.028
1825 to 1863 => 0.172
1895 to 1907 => 0.026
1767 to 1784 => -0.067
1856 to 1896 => -0.025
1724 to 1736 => -0.004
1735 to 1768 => -0.050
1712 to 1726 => -0.015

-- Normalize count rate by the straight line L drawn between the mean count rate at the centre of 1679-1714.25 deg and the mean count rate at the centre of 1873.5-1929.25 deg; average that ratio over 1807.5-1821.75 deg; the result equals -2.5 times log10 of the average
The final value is 0.053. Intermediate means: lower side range 0.981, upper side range 1.04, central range 0.966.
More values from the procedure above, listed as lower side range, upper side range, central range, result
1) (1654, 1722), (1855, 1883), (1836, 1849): 0.22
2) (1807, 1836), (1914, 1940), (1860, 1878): -0.17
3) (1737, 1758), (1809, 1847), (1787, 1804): -0.21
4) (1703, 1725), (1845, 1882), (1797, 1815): -0.01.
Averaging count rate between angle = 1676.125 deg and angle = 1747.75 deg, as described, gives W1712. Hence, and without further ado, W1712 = 0.978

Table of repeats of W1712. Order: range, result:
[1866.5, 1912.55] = 1.04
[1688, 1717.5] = 0.996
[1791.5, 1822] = 1.01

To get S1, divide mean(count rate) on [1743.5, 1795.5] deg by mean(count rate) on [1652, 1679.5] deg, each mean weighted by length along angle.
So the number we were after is 1.14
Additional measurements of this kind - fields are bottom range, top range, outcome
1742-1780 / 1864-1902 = 1.03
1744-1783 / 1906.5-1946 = 1.05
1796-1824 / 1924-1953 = 1.12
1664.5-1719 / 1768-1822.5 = 1.07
